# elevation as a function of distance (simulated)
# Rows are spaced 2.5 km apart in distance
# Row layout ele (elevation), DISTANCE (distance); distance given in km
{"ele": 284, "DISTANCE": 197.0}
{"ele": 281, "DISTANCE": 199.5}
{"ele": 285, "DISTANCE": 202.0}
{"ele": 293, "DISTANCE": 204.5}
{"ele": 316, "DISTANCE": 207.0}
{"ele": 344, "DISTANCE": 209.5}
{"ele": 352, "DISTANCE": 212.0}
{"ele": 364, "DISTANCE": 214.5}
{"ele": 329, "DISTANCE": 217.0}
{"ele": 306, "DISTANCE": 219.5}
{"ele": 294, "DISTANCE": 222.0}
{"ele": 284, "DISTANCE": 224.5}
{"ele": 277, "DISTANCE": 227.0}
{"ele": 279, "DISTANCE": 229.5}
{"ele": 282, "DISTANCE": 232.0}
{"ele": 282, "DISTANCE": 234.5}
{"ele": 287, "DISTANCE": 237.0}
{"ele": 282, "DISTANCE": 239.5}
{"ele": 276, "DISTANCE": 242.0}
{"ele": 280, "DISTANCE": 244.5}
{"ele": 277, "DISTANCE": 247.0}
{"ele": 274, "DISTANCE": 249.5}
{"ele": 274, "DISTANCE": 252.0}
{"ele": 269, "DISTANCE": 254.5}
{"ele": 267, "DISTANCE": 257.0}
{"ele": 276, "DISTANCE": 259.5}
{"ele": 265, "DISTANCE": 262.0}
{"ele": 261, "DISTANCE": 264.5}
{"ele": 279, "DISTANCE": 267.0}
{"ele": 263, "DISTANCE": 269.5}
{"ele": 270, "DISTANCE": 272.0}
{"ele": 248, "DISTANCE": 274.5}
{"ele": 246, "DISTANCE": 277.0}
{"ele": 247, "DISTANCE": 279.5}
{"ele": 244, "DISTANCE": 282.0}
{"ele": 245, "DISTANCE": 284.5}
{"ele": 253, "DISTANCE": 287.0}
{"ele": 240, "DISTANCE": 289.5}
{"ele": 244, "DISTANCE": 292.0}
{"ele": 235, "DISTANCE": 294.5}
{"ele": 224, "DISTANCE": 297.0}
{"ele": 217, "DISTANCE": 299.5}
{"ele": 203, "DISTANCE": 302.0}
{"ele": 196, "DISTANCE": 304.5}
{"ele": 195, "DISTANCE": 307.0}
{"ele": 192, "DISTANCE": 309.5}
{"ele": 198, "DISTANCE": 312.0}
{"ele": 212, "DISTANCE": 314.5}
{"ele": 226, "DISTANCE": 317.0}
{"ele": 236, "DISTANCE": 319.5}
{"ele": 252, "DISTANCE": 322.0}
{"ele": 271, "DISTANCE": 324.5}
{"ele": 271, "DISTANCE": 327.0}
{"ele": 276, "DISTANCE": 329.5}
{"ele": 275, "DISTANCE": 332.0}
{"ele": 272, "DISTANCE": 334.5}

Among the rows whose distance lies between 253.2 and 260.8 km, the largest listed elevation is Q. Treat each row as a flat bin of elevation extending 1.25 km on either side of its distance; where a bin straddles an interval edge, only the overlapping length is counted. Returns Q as 276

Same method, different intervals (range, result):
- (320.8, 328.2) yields 271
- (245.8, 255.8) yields 277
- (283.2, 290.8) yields 253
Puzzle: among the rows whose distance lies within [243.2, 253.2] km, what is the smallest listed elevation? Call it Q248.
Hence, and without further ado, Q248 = 274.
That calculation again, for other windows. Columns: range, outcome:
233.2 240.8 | 282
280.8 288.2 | 244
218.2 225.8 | 284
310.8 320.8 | 198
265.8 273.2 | 263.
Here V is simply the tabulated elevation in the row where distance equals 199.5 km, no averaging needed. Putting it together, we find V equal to 281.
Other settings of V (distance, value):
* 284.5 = 245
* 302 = 203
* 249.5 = 274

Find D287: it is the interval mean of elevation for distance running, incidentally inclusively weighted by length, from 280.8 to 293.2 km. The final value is 245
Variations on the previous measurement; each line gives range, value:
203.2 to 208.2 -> 304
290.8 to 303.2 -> 225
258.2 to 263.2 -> 271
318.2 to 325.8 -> 253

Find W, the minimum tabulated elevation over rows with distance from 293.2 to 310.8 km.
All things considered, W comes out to 192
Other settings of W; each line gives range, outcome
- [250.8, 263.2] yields 265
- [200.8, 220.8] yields 285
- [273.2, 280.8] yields 246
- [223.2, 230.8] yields 277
